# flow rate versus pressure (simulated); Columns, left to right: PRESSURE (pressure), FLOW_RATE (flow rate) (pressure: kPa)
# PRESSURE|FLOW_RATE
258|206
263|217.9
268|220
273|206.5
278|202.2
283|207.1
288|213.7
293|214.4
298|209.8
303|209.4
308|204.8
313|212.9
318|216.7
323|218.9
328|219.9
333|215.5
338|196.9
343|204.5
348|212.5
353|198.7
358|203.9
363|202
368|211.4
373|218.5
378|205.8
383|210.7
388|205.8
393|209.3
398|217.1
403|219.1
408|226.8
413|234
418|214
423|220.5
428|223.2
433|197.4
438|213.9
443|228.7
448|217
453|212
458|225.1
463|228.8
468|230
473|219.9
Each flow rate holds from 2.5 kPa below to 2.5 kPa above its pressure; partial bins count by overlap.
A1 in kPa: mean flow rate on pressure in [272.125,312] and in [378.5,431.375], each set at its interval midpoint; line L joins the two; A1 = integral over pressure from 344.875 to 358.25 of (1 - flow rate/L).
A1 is 0.5 kPa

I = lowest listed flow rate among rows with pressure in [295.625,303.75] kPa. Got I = 209.4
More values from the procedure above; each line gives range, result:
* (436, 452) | 213.9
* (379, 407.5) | 205.8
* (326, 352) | 196.9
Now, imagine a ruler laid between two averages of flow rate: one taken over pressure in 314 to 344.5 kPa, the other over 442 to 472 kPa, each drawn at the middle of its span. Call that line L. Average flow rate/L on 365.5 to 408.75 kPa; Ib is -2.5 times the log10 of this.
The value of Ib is 0.02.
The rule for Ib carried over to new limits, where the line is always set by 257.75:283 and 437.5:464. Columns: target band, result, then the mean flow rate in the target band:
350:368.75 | 0.06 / 204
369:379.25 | 0.02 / 213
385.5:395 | 0.05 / 207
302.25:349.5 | 0.01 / 211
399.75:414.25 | -0.03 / 226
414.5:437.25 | 0.02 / 215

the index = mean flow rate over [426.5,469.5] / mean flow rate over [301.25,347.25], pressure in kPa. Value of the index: 1.04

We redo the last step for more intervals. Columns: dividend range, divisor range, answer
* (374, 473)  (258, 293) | 1.03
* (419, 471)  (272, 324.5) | 1.04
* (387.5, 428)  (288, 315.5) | 1.04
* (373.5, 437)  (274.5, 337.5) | 1.02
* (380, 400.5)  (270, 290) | 1.01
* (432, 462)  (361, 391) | 1.04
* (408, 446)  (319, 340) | 1.03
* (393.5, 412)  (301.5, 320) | 1.05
